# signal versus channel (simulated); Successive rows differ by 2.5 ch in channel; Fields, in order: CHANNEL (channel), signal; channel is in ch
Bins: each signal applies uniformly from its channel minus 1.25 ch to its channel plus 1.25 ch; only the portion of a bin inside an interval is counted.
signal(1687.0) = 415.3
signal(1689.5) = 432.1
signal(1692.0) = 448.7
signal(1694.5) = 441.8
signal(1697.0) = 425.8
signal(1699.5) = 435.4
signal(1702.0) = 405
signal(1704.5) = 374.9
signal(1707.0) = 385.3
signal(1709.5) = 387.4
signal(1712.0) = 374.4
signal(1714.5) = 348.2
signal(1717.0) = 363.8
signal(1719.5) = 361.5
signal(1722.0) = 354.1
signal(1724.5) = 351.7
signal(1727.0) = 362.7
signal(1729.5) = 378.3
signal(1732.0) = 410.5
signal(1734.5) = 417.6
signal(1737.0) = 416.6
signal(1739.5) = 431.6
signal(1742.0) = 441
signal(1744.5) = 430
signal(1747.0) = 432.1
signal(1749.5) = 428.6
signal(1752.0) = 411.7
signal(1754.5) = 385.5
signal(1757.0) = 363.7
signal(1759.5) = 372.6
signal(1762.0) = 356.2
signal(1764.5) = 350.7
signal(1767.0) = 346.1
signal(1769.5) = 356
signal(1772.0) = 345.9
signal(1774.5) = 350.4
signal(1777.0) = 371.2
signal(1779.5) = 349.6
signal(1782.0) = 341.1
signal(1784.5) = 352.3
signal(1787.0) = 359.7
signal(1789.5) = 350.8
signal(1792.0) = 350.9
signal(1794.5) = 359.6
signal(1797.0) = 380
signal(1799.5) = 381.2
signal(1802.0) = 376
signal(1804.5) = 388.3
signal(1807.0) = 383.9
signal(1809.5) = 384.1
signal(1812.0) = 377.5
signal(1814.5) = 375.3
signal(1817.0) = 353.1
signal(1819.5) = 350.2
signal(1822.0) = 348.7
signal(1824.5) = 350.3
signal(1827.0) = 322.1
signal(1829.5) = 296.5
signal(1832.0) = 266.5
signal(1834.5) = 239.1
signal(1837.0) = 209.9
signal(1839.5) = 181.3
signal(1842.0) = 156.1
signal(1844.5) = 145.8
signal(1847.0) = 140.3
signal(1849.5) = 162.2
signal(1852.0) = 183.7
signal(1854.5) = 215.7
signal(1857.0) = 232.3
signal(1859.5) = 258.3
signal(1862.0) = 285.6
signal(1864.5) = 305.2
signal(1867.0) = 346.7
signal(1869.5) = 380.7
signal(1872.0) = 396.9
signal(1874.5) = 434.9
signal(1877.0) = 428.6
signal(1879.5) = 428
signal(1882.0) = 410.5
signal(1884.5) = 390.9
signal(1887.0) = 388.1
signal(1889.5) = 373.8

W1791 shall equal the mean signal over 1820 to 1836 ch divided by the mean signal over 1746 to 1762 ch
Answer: 0.8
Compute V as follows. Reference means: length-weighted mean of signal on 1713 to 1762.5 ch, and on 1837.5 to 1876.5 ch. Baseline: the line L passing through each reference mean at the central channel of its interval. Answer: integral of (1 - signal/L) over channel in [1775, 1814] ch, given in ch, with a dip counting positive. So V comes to -4.8 ch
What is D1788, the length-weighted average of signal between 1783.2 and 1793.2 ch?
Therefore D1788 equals 353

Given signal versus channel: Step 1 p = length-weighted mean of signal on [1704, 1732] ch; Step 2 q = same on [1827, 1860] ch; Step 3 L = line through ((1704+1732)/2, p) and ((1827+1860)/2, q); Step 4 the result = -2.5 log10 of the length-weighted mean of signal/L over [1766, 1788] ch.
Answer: -0.20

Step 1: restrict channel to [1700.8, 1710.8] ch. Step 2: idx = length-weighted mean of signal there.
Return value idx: 388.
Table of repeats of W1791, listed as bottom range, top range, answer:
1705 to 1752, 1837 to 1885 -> 0.72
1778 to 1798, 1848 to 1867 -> 0.68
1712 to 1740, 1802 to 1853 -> 0.75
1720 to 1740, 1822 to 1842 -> 0.68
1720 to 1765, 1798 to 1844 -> 0.80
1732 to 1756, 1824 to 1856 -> 0.52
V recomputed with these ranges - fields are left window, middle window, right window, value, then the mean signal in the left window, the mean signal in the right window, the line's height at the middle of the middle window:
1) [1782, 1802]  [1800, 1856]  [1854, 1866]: 5.7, 362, 264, 310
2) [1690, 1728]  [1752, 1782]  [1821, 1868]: -3.1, 389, 243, 327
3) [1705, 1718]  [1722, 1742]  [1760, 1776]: -1.7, 372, 352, 365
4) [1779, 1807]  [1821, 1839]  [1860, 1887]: 4.1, 364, 378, 370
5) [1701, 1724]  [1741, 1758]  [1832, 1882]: -3.3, 372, 273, 347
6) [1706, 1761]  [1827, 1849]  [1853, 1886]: 9.1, 391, 346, 357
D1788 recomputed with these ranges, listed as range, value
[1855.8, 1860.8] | 246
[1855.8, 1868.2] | 286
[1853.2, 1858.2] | 224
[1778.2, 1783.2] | 346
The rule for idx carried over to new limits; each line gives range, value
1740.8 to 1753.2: 429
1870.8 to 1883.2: 420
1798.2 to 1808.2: 382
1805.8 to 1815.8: 380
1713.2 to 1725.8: 356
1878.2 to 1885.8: 410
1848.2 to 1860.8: 210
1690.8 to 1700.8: 438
